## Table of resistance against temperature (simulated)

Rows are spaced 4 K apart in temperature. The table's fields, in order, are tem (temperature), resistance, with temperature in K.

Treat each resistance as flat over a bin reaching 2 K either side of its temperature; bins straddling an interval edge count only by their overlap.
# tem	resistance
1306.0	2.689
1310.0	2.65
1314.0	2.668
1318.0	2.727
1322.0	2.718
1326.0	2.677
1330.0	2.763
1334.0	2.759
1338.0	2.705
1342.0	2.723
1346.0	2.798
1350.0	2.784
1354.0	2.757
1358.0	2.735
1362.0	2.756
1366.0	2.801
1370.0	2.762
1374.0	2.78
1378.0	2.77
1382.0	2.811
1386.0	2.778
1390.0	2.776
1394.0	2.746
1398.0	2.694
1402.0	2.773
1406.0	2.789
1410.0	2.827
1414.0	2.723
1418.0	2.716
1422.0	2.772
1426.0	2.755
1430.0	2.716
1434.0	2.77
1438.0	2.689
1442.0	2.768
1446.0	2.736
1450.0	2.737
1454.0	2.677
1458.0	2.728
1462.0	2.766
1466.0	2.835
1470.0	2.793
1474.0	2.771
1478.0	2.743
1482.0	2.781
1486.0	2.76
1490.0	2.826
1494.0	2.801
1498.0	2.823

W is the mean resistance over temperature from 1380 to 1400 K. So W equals 2.76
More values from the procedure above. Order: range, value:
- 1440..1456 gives 2.73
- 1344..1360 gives 2.77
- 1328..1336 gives 2.76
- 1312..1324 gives 2.7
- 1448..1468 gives 2.75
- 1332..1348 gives 2.75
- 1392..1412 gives 2.77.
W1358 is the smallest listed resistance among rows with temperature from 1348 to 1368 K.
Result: 2.735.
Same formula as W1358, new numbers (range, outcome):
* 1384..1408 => 2.694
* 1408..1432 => 2.716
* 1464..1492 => 2.743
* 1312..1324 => 2.668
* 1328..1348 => 2.705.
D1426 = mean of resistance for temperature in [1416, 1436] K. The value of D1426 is 2.75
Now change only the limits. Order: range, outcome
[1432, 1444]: 2.74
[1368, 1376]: 2.77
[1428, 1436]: 2.74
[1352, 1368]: 2.76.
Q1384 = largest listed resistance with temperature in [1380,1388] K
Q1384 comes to 2.811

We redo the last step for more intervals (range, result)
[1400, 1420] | 2.827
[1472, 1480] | 2.771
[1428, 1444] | 2.77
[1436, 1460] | 2.768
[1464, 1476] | 2.835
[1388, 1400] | 2.776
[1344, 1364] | 2.798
